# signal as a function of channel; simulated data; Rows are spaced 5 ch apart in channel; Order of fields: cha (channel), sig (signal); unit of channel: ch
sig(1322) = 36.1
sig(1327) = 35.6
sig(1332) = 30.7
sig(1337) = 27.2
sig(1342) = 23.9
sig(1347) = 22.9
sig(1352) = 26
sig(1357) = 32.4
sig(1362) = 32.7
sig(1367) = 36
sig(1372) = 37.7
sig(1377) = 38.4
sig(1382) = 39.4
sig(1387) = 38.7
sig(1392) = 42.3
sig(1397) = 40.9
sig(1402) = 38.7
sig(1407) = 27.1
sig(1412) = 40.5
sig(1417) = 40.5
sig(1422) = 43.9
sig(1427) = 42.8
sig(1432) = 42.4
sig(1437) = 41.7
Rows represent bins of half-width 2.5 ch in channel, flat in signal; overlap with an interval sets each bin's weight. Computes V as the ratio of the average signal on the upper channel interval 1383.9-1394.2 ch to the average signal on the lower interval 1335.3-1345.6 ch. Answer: 1.61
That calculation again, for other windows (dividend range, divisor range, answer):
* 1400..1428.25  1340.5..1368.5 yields 1.34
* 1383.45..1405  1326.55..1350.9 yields 1.46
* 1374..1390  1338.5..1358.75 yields 1.49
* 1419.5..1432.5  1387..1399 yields 1.05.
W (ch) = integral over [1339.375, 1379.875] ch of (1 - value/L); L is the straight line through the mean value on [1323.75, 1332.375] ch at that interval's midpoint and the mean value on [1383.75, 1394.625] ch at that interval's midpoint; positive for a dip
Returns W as 6.7 ch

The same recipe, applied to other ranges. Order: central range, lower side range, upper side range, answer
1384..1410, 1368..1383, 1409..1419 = 1.0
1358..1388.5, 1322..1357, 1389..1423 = -2.7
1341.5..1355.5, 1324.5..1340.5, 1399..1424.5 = 3.2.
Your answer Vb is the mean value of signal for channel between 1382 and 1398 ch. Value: 40.4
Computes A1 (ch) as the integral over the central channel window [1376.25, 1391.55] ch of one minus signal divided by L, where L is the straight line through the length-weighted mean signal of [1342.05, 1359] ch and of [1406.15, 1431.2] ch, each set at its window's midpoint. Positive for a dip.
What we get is -2.90 ch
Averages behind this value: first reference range 26.5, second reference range 40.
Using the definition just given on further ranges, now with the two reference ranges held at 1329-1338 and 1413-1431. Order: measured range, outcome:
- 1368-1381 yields -0.9 ch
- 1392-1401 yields -0.5 ch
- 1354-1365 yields 0.3 ch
